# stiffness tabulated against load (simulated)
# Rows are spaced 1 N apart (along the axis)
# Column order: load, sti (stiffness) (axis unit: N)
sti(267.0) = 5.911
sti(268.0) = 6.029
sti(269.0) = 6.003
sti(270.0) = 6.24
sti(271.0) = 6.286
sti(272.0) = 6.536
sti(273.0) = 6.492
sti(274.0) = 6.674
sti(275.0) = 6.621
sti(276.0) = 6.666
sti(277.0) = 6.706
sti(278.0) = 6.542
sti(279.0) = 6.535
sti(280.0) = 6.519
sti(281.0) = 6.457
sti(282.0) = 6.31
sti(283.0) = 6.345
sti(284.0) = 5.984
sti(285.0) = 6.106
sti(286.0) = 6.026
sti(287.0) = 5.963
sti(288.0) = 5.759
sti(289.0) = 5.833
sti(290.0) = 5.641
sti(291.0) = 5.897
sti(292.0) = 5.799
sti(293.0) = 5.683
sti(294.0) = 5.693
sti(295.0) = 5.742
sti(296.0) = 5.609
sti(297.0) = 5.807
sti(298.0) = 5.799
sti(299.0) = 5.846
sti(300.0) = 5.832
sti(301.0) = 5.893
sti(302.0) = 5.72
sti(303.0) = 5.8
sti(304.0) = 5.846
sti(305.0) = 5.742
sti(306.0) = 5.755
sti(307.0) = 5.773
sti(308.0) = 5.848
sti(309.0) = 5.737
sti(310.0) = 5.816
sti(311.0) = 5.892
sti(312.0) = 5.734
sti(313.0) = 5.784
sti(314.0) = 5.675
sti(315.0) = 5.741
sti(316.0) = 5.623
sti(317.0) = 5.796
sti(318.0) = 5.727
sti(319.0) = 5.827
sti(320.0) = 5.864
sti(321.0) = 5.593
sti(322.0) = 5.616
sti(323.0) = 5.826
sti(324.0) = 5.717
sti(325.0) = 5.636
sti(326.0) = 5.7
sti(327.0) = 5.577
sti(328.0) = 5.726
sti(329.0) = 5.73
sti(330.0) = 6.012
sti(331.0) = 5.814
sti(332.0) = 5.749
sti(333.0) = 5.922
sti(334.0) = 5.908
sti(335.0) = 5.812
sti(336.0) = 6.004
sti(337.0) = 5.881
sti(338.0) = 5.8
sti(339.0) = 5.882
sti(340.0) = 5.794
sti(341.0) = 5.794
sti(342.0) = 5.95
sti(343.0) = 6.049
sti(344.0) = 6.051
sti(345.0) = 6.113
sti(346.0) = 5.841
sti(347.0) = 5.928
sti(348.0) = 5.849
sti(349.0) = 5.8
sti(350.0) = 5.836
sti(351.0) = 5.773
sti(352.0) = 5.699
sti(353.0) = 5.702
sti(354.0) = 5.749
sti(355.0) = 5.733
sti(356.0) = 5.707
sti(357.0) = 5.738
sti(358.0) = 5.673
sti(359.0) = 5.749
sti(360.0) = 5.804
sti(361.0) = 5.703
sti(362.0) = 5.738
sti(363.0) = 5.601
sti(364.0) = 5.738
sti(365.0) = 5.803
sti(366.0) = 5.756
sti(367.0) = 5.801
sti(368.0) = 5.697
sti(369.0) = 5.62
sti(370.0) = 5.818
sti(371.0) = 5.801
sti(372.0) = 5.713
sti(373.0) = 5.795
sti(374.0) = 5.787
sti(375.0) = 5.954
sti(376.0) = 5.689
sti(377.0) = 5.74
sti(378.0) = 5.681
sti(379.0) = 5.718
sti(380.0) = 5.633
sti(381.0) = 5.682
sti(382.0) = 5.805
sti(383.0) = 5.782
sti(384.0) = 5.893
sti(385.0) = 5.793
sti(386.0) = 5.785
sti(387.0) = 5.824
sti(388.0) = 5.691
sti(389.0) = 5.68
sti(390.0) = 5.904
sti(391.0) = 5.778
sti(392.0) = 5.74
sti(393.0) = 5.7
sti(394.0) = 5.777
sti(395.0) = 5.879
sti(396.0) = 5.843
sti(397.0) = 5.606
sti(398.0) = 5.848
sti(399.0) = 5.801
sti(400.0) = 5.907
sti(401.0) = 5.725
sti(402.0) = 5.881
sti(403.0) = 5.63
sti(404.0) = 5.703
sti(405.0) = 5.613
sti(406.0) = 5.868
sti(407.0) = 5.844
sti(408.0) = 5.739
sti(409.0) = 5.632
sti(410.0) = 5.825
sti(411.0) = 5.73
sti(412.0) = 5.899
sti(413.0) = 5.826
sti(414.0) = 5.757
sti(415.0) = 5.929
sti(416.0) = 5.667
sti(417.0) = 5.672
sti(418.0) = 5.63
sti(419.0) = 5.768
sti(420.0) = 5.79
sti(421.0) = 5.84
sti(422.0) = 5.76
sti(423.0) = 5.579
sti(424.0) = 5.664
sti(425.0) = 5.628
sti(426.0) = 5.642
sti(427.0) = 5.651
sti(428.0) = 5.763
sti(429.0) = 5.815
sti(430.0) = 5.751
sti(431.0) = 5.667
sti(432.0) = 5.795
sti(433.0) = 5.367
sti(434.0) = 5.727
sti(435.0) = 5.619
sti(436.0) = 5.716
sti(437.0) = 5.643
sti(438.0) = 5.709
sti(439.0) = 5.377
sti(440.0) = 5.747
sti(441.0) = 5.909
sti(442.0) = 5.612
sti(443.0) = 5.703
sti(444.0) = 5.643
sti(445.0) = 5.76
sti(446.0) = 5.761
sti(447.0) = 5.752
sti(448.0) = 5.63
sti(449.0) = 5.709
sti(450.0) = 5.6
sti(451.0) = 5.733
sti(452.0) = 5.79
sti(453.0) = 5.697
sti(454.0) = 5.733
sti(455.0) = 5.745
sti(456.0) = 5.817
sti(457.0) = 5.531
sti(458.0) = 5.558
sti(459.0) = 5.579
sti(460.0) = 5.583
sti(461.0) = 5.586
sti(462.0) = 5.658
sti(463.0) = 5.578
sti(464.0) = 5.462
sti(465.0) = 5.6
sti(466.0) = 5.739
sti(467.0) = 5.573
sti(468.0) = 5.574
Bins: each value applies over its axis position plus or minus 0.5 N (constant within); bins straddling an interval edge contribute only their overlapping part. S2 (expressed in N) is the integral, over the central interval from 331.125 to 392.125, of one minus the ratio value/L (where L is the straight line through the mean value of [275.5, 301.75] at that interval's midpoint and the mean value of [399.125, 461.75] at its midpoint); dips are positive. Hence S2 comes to 0.8 N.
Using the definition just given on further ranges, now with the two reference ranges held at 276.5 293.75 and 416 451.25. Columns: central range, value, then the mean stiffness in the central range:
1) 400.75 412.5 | 0.0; 5.76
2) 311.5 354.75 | 1.3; 5.8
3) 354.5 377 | 0.5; 5.75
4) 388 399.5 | 0.1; 5.77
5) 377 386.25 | 0.1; 5.75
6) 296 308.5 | 0.6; 5.8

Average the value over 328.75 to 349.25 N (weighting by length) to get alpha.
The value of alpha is 5.89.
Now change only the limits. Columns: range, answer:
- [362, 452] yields 5.74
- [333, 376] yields 5.81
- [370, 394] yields 5.77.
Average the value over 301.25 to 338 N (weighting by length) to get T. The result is 5.78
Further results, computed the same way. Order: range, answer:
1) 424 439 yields 5.67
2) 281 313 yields 5.85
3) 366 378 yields 5.76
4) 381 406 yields 5.77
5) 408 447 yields 5.71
